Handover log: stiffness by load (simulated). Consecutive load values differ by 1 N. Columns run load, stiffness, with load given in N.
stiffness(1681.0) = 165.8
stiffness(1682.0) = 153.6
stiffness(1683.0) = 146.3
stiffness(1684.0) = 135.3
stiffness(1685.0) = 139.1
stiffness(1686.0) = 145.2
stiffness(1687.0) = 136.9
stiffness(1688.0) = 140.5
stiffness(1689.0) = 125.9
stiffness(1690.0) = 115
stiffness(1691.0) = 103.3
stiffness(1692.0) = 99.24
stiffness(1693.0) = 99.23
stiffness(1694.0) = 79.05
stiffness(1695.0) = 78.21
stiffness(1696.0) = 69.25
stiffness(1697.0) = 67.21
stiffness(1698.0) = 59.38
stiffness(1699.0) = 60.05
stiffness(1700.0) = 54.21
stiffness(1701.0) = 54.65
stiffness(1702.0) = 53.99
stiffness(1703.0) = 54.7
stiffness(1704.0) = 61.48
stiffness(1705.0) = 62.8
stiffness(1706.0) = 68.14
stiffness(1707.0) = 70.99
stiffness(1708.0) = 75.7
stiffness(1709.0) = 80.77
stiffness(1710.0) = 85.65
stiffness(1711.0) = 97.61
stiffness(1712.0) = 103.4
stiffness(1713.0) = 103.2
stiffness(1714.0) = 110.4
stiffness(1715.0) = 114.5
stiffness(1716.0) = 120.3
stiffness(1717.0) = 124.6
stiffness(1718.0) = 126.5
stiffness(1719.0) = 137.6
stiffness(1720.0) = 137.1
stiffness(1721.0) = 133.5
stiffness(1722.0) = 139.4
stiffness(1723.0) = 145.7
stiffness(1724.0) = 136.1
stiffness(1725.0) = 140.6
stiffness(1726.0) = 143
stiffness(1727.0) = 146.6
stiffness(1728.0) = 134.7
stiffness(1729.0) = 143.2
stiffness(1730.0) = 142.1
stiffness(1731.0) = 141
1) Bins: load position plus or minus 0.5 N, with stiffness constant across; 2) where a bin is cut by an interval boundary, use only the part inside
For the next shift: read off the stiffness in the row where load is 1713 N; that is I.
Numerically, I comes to 103.2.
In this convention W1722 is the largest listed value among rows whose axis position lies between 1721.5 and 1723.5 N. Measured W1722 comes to 145.7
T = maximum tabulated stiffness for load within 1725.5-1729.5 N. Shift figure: 146.6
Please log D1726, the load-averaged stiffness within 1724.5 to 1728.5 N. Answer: 141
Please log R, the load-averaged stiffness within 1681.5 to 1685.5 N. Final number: 144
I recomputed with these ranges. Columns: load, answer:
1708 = 75.7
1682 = 153.6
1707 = 70.99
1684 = 135.3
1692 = 99.24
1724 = 136.1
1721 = 133.5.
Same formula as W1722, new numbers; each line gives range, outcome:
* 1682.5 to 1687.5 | 146.3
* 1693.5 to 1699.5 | 79.05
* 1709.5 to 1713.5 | 103.4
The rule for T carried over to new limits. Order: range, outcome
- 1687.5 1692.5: 140.5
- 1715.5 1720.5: 137.6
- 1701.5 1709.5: 80.77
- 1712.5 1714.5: 110.4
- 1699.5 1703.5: 54.7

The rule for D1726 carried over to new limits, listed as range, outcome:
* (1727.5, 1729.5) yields 139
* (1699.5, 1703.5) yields 54.4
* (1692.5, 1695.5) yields 85.5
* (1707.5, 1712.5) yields 88.6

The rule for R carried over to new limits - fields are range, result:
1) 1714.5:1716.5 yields 117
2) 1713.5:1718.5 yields 119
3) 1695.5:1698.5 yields 65.3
